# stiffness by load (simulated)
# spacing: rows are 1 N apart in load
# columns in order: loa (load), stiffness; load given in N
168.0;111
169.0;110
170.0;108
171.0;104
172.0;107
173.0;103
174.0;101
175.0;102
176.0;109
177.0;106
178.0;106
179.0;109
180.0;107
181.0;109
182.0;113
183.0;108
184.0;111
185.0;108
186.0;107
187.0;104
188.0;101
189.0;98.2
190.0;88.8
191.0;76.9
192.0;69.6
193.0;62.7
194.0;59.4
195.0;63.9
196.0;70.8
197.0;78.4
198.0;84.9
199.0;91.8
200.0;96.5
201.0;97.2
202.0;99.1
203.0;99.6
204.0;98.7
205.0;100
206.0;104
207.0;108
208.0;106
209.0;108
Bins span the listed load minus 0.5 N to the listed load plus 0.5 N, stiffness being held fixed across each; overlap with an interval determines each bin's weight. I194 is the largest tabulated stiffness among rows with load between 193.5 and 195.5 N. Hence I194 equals 63.9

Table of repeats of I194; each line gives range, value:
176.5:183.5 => 113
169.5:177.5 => 109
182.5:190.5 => 111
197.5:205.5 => 100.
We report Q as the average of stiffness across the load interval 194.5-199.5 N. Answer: 78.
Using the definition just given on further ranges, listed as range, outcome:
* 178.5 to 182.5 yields 110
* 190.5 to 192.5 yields 73.2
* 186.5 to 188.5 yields 102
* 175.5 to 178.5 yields 107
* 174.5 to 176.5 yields 106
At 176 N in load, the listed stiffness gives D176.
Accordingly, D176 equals 109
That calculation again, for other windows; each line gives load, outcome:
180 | 107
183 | 108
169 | 110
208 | 106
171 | 104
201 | 97.2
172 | 107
